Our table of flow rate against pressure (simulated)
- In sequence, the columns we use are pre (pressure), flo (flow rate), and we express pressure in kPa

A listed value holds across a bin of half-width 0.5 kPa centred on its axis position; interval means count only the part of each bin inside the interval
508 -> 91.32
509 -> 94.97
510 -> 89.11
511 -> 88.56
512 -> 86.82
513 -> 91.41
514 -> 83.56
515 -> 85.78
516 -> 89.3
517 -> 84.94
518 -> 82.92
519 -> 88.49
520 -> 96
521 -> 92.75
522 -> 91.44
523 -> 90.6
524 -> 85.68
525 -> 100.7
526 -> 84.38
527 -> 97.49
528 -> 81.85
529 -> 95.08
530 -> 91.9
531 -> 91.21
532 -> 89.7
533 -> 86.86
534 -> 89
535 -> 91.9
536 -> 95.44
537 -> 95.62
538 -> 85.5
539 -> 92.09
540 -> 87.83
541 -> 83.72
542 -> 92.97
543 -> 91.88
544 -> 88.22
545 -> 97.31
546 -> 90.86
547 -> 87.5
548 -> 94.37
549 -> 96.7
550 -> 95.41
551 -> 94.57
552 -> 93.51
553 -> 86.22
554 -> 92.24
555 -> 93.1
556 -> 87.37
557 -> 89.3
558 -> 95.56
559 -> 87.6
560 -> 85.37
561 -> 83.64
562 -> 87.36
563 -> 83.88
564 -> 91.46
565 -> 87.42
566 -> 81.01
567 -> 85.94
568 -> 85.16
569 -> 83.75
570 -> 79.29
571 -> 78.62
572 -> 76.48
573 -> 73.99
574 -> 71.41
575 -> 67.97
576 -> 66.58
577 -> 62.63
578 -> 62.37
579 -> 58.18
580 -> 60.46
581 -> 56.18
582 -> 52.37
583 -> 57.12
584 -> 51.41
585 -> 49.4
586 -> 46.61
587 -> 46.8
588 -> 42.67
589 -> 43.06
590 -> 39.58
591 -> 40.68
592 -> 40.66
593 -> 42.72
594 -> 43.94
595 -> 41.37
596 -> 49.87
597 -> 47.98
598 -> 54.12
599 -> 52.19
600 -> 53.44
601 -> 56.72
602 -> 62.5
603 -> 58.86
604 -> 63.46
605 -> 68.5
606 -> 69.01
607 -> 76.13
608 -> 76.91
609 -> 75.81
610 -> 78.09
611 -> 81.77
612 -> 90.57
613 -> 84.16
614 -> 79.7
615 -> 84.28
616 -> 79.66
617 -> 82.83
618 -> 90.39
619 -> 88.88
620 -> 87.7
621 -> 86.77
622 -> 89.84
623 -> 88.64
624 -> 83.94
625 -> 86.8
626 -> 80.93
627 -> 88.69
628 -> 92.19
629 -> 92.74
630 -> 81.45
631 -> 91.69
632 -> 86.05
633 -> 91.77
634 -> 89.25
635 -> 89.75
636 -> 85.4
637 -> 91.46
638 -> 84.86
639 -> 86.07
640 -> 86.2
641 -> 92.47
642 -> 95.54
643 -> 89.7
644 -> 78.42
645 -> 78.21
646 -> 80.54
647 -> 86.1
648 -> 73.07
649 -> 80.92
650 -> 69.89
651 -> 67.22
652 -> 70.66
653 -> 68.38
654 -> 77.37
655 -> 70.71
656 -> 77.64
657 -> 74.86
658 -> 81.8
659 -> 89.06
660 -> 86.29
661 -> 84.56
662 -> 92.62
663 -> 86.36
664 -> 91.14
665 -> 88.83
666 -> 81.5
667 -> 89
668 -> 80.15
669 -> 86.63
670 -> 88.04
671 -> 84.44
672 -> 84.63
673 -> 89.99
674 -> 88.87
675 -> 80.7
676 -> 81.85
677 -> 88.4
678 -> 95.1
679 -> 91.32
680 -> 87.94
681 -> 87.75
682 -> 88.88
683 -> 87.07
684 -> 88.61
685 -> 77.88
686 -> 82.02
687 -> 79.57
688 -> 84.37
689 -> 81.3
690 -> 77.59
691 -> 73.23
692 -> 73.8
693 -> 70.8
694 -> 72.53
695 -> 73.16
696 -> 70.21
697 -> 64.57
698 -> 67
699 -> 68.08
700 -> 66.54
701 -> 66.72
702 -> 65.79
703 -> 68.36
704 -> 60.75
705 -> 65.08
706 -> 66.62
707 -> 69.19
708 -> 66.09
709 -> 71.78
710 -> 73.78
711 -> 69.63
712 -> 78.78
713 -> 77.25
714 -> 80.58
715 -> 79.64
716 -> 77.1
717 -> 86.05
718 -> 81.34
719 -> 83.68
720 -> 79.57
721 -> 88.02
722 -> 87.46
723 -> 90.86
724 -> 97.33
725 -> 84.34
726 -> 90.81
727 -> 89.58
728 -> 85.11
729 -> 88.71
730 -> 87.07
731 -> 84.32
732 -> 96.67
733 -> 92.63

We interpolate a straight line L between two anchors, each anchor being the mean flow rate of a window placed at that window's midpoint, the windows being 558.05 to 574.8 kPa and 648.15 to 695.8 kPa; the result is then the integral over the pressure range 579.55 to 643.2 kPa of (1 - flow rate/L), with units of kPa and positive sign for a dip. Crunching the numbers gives 8.4 kPa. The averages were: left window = 82.7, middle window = 71.5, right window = 81.9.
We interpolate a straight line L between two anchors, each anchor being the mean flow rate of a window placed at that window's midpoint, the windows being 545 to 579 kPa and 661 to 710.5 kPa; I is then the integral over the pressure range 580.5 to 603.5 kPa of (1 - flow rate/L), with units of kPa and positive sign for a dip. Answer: 9.35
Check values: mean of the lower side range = 84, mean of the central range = 49.1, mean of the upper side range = 79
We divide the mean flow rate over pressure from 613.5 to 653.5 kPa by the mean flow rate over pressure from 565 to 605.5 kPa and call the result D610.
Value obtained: 1.43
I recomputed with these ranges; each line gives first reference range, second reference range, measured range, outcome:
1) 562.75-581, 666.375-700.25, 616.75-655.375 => -2.9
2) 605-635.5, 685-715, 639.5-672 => -1.3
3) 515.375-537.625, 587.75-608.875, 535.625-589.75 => -4.2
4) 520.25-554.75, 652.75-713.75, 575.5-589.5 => 5.4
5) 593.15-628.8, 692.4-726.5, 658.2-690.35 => -4.9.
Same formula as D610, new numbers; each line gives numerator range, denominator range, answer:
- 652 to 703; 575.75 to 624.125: 1.26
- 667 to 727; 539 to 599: 1.09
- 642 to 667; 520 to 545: 0.89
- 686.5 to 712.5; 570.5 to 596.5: 1.30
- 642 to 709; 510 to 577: 0.90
